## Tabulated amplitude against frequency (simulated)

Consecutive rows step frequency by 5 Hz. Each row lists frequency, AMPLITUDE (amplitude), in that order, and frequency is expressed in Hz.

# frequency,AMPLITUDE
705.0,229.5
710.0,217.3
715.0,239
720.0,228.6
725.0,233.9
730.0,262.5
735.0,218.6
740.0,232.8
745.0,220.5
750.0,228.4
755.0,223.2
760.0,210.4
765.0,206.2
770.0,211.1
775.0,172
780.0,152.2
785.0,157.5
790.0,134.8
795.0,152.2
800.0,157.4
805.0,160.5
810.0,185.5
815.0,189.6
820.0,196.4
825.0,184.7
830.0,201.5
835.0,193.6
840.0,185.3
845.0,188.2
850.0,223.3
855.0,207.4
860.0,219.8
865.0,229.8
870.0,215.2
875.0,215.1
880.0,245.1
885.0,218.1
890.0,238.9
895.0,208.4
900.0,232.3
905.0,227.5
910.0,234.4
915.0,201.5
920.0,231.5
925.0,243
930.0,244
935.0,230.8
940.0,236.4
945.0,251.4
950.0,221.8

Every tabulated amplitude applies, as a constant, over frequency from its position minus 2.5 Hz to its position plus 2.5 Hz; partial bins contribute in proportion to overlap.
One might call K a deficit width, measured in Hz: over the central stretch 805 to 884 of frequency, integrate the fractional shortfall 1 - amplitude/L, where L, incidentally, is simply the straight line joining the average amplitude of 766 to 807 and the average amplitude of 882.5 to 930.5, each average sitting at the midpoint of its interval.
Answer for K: -3.8 Hz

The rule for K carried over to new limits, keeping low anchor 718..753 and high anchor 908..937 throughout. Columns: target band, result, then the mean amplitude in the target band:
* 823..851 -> 4.4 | 195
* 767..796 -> 8.4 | 165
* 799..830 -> 6.7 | 182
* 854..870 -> 0.8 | 219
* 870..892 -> 0.3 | 227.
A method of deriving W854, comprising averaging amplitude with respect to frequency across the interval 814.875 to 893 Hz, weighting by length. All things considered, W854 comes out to 210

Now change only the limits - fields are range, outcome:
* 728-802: 196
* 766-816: 168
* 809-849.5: 192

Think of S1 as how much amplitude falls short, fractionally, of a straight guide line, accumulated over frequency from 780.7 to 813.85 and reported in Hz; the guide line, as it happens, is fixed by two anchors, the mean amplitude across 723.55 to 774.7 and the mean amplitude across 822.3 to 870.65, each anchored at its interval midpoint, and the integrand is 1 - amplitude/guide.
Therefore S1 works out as 8.4 Hz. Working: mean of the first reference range 222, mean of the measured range 159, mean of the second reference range 204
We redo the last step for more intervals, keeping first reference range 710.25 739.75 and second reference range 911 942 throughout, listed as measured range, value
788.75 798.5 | 3.65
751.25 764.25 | 0.98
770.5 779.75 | 2.30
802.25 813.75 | 2.90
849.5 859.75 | 0.78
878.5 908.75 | 0.49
